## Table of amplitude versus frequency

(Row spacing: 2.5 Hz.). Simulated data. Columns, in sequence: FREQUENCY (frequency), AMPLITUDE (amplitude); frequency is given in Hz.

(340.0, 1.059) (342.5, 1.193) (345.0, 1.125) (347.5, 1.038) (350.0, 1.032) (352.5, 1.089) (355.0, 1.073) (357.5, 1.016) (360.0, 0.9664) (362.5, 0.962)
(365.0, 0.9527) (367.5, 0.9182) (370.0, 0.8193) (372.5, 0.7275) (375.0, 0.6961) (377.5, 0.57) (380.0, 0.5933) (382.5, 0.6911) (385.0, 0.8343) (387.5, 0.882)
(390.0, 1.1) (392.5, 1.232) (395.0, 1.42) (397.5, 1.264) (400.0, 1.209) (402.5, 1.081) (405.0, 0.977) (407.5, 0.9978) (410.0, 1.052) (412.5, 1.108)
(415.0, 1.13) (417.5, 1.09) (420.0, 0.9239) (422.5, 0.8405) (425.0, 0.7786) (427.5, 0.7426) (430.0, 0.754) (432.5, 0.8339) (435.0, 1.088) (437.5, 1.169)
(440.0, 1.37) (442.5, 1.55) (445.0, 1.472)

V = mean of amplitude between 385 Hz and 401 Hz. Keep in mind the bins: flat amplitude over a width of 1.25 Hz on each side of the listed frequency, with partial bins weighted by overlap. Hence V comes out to 1.16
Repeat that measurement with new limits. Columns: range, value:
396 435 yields 0.992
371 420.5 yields 0.979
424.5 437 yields 0.863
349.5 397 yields 0.929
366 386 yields 0.733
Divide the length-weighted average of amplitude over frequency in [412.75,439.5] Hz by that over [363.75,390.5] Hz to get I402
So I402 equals 1.21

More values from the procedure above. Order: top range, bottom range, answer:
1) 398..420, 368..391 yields 1.40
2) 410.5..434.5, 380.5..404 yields 0.87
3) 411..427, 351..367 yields 0.96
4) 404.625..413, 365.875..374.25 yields 1.26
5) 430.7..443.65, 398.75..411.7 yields 1.11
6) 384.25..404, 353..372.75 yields 1.20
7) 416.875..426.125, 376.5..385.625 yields 1.35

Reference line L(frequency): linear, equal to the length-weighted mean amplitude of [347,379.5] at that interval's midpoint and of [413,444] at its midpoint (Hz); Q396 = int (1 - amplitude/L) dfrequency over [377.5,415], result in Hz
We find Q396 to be -2.0 Hz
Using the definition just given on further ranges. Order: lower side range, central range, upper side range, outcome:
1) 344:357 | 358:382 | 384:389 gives 4.0 Hz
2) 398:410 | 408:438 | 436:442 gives 5.9 Hz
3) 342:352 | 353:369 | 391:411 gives 1.8 Hz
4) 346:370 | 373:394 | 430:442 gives 4.2 Hz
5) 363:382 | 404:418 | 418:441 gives -2.7 Hz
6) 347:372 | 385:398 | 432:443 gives -0.8 Hz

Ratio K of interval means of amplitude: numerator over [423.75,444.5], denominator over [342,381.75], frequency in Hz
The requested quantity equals 1.15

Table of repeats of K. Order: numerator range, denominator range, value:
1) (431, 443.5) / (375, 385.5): 1.79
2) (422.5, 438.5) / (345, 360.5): 0.85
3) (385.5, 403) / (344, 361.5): 1.11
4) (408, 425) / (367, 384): 1.42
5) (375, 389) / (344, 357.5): 0.68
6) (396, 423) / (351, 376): 1.16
